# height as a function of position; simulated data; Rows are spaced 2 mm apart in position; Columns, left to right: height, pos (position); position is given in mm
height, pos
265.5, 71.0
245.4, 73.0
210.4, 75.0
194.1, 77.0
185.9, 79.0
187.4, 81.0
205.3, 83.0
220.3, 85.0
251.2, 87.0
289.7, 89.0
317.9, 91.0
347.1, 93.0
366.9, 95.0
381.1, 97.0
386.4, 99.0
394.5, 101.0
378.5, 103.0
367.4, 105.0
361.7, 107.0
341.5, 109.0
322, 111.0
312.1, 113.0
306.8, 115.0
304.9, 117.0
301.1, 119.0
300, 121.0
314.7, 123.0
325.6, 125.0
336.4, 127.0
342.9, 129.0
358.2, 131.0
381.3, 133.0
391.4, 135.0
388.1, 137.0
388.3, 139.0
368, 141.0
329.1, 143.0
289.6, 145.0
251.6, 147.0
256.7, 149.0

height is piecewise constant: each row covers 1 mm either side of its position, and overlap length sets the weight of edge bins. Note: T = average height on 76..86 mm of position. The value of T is 199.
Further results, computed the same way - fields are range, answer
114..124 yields 306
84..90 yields 254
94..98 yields 374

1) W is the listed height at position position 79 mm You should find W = 185.9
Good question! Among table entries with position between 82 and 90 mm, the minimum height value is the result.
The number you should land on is 205.3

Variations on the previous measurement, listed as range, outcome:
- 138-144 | 329.1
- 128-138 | 342.9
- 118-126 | 300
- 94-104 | 366.9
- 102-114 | 312.1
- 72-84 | 185.9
